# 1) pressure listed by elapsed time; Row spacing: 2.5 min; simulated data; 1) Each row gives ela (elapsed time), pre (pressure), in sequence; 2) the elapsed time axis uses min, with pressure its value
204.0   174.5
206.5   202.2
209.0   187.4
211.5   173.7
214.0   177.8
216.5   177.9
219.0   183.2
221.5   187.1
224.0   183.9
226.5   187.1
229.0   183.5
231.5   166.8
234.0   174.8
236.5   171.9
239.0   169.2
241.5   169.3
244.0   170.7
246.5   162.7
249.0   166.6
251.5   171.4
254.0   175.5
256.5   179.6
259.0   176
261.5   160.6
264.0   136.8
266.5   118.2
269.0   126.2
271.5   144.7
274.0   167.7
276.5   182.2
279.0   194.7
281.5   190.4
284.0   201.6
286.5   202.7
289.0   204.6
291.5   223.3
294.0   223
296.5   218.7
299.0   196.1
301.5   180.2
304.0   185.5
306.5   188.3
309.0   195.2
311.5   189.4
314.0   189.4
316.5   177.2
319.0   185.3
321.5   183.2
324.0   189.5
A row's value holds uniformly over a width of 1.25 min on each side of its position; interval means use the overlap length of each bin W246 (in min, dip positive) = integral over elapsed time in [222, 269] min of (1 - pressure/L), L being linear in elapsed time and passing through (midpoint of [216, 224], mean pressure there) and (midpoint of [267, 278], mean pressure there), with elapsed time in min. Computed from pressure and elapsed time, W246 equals 0.5 min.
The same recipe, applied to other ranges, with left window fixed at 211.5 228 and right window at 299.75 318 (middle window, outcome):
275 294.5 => -1.7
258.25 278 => 3.5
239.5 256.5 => 1.2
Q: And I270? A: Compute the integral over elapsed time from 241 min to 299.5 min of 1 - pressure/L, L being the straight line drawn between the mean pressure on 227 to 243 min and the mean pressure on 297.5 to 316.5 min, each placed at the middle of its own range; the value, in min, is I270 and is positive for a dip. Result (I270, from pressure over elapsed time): 1.2 min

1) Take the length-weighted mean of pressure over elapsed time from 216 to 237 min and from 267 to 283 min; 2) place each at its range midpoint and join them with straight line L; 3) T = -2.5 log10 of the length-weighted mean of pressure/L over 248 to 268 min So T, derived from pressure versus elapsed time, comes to 0.071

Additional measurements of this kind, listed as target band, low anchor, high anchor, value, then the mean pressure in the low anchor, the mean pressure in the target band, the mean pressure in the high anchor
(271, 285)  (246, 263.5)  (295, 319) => -0.02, 169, 182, 191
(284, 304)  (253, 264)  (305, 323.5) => -0.14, 169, 205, 187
